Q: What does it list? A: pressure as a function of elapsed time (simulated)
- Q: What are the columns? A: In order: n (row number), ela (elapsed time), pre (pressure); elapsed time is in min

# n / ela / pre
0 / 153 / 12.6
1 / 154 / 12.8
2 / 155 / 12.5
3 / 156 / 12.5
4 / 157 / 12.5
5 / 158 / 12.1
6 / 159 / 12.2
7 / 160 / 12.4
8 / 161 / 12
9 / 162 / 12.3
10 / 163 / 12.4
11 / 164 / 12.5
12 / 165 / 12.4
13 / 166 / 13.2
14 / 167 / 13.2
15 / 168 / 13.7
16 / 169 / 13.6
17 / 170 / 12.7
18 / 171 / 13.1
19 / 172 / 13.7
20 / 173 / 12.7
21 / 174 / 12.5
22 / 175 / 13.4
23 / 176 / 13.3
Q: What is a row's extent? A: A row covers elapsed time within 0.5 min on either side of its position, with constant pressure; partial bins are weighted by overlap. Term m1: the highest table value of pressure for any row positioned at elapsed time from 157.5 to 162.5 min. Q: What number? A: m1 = 12.4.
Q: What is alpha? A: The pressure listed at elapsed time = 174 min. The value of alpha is 12.5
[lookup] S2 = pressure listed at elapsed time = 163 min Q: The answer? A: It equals 12.4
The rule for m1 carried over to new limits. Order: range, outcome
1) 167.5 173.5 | 13.7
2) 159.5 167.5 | 13.2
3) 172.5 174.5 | 12.7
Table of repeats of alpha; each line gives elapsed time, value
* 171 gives 13.1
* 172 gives 13.7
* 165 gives 12.4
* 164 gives 12.5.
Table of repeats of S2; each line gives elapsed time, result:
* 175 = 13.4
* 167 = 13.2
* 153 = 12.6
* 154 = 12.8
